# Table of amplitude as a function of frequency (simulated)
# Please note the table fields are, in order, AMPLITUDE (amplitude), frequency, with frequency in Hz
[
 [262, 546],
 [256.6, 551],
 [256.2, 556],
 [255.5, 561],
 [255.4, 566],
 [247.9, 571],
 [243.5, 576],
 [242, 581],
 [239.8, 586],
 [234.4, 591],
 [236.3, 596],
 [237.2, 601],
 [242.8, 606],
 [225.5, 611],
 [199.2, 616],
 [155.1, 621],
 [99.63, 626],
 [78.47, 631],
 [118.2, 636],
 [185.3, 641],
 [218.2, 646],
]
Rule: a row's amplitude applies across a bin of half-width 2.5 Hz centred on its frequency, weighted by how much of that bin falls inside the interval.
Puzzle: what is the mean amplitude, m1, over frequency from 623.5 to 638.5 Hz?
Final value 98.8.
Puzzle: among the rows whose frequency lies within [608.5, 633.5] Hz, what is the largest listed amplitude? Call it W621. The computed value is 225.5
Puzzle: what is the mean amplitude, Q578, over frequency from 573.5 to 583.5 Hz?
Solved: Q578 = 243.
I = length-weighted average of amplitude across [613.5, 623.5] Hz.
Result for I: 177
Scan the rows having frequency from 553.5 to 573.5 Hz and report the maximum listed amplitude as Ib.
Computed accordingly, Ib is 256.2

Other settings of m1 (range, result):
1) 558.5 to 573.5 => 253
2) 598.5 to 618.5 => 226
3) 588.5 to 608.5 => 238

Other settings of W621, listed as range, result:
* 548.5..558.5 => 256.6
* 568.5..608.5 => 247.9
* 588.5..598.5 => 236.3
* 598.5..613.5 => 242.8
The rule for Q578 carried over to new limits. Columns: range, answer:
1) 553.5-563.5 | 256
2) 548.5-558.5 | 256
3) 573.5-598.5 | 239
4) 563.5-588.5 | 246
